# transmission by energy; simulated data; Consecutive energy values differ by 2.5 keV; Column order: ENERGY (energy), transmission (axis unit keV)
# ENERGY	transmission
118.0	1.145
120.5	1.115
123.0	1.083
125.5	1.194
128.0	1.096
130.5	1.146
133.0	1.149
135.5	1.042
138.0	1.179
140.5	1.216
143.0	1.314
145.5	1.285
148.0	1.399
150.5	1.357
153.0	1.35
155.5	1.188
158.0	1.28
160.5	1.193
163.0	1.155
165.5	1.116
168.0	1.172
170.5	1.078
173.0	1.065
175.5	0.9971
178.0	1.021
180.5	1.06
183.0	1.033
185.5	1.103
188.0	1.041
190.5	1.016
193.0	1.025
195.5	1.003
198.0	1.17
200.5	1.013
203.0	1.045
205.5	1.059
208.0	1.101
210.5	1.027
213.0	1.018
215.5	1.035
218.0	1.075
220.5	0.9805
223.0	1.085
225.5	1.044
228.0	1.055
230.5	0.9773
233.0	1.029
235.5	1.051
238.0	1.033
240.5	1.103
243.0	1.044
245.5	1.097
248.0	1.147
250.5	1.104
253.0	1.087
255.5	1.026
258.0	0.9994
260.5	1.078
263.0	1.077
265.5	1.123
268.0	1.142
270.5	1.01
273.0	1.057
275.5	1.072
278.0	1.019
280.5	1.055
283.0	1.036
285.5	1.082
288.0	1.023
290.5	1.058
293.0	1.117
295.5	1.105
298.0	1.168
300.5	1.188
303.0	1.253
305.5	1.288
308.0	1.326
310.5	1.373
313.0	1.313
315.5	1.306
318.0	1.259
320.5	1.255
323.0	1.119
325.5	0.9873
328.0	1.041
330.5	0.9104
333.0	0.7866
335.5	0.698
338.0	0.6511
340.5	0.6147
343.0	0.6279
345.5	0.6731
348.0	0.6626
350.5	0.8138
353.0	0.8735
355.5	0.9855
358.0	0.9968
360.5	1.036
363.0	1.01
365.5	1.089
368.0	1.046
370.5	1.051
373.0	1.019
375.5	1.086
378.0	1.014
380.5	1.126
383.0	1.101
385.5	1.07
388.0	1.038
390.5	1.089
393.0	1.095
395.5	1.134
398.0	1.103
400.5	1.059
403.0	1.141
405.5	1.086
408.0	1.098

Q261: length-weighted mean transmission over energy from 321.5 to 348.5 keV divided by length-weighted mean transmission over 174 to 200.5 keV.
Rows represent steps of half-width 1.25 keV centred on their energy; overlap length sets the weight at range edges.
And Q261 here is 0.8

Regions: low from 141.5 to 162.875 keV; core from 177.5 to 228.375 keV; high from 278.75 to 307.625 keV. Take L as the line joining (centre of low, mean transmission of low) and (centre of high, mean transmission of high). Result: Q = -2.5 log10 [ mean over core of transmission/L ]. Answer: 0.17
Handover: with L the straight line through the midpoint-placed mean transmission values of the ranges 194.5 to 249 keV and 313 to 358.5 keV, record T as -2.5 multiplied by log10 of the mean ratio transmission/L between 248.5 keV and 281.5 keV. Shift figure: -0.07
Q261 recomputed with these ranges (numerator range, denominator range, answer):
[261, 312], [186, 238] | 1.08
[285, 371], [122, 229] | 0.91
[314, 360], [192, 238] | 0.87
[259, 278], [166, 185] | 1.01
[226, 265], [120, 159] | 0.87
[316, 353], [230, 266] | 0.82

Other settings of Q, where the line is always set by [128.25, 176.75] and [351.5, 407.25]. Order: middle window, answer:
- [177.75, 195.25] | 0.13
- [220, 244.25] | 0.10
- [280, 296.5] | 0.04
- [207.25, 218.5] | 0.11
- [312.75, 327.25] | -0.10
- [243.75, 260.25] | 0.06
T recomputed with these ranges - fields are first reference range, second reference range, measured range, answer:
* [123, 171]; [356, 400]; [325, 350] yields 0.39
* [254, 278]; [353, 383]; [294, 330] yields -0.15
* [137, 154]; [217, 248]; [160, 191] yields 0.13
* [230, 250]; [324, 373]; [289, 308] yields -0.22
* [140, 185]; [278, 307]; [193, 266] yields 0.09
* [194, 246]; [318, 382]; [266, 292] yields -0.06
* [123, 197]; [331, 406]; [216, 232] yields 0.05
